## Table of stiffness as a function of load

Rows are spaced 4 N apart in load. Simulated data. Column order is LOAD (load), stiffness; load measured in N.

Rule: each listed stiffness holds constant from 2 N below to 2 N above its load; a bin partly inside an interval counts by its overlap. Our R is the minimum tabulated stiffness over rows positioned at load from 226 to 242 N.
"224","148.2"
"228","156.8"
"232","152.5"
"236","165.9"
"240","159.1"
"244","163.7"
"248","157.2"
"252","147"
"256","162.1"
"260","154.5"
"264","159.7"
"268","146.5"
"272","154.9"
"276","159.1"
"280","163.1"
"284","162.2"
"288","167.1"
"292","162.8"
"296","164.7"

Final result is 152.5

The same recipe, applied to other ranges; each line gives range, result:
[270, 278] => 154.9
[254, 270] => 146.5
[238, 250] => 157.2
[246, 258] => 147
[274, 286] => 159.1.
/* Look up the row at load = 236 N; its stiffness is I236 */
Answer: 165.9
